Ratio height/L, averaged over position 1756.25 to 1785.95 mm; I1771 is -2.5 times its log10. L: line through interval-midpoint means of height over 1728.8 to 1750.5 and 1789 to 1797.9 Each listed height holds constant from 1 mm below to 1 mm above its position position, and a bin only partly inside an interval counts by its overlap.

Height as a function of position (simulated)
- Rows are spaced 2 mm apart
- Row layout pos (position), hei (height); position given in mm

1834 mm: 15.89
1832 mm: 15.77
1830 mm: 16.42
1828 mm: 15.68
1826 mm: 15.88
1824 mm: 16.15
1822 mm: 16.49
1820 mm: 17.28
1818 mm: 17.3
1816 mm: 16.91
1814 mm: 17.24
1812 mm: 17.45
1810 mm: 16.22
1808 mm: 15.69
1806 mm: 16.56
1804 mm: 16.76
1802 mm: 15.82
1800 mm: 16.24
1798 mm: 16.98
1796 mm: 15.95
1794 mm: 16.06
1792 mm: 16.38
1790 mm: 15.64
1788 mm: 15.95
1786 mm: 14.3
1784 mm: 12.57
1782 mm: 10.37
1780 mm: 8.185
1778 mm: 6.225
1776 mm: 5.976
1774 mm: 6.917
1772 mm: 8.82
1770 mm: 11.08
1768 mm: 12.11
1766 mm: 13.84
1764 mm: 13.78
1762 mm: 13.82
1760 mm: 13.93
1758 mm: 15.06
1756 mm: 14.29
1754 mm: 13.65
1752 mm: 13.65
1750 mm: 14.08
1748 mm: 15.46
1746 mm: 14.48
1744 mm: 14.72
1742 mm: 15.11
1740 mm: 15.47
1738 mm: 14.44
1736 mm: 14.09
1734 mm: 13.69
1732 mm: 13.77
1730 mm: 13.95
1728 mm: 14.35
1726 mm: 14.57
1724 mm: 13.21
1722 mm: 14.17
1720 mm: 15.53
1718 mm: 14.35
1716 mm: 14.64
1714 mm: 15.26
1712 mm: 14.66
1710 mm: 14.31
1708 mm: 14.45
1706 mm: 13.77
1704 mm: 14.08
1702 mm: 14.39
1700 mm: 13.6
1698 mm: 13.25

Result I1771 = 0.355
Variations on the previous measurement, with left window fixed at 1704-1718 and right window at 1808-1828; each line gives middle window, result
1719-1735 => 0.05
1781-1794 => 0.12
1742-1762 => 0.07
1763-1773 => 0.29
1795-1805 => 0.00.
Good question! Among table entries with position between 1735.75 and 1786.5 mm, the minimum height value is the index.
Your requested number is 5.976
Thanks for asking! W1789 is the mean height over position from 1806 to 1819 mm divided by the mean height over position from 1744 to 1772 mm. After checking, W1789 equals 1.2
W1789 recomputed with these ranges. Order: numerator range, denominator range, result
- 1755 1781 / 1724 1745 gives 0.77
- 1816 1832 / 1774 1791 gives 1.51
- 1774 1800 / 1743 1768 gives 0.90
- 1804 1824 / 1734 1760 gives 1.16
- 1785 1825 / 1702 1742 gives 1.14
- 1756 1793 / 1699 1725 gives 0.84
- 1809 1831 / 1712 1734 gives 1.16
